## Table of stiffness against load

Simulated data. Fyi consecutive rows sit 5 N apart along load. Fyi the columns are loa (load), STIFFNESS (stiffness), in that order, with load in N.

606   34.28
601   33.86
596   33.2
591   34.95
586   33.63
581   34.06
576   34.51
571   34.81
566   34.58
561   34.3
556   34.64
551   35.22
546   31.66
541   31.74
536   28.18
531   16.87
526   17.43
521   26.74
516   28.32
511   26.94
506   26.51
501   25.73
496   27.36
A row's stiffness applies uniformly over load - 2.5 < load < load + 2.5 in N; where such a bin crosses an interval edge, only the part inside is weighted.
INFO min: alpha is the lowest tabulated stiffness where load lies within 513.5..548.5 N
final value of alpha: 16.87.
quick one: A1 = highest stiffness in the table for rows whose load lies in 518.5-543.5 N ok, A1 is 31.74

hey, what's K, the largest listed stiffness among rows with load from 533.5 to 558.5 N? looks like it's 35.22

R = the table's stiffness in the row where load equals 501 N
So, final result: 25.73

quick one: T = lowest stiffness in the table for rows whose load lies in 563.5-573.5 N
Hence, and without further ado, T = 34.58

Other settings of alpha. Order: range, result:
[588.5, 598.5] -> 33.2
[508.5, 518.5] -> 26.94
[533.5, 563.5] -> 28.18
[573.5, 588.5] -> 33.63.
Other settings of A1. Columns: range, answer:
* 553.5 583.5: 34.81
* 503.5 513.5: 26.94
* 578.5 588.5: 34.06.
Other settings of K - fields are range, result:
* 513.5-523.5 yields 28.32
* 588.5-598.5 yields 34.95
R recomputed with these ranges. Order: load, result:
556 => 34.64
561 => 34.3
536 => 28.18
